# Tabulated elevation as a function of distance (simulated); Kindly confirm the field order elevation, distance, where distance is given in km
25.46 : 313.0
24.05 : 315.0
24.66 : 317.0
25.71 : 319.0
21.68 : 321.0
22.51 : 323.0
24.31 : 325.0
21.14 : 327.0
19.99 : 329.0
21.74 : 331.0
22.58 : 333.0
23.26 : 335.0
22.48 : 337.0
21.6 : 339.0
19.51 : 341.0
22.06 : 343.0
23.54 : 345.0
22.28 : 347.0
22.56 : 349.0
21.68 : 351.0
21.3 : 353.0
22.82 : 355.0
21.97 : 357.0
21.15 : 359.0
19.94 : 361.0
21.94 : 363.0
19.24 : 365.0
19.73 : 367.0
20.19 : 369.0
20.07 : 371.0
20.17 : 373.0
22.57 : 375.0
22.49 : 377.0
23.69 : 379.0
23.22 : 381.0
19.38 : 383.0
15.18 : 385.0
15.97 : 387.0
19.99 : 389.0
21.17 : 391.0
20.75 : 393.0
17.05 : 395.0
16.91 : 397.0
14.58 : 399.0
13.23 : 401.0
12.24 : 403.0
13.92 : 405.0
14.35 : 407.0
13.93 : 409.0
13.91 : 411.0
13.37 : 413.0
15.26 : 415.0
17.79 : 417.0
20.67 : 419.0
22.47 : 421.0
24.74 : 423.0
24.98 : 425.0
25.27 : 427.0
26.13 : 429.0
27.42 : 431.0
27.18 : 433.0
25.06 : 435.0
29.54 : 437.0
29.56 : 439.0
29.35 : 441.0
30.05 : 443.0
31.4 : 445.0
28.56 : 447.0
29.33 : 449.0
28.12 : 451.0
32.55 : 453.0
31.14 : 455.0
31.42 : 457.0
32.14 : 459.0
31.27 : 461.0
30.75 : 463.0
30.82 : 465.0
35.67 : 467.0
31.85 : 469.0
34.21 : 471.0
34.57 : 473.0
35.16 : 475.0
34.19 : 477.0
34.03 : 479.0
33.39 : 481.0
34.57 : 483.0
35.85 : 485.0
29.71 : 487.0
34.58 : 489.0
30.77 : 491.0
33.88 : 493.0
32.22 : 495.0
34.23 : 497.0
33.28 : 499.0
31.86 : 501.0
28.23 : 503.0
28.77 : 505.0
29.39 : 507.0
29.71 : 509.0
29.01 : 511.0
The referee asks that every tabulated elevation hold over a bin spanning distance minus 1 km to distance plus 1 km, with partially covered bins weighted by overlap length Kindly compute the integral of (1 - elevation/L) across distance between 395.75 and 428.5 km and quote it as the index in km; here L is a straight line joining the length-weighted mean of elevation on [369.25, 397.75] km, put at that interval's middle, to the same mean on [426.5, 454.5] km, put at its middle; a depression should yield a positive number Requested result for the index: 9.4 km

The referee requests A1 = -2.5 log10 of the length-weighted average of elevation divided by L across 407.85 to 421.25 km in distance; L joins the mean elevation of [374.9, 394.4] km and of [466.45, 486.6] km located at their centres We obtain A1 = 0.45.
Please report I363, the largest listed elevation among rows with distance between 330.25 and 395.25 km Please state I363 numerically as 23.69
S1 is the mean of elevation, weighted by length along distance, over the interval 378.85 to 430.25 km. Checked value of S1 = 18.4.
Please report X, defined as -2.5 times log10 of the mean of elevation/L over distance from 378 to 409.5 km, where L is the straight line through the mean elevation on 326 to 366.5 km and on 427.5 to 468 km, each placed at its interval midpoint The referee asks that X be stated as 0.41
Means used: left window 21.6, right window 29.8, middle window 17.3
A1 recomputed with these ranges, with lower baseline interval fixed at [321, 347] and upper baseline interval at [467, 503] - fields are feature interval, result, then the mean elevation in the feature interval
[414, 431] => 0.267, 22.5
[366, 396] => 0.259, 20.1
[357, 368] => 0.177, 20.5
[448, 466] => 0.015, 30.8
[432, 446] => 0.039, 28.9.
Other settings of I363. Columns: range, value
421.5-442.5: 29.56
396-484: 35.67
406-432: 27.42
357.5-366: 21.94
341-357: 23.54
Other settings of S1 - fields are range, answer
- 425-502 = 31.3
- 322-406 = 20.3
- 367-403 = 19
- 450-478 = 32.4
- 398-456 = 23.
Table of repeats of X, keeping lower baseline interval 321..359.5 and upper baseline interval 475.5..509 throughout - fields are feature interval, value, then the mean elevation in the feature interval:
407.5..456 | 0.149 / 24.8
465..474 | -0.097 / 33.7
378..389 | 0.266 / 19.5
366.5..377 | 0.165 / 20.8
